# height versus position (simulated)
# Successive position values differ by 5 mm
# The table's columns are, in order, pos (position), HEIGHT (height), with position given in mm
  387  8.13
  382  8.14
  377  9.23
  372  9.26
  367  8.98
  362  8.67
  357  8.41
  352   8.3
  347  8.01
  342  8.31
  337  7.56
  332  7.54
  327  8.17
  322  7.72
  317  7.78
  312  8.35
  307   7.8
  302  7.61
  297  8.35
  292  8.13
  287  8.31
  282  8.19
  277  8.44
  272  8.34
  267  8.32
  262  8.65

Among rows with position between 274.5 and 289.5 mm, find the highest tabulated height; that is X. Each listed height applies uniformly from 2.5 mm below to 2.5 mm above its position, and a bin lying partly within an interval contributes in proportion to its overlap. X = 8.44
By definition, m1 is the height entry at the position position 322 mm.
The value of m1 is 7.72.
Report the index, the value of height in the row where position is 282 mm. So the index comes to 8.19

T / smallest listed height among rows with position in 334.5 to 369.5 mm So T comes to 7.56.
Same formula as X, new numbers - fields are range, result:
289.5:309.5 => 8.35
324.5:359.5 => 8.41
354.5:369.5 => 8.98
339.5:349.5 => 8.31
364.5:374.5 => 9.26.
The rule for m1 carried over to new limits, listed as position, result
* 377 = 9.23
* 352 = 8.3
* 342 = 8.31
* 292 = 8.13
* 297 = 8.35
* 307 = 7.8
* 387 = 8.13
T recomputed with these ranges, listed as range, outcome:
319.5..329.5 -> 7.72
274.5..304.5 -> 7.61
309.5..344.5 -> 7.54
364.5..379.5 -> 8.98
